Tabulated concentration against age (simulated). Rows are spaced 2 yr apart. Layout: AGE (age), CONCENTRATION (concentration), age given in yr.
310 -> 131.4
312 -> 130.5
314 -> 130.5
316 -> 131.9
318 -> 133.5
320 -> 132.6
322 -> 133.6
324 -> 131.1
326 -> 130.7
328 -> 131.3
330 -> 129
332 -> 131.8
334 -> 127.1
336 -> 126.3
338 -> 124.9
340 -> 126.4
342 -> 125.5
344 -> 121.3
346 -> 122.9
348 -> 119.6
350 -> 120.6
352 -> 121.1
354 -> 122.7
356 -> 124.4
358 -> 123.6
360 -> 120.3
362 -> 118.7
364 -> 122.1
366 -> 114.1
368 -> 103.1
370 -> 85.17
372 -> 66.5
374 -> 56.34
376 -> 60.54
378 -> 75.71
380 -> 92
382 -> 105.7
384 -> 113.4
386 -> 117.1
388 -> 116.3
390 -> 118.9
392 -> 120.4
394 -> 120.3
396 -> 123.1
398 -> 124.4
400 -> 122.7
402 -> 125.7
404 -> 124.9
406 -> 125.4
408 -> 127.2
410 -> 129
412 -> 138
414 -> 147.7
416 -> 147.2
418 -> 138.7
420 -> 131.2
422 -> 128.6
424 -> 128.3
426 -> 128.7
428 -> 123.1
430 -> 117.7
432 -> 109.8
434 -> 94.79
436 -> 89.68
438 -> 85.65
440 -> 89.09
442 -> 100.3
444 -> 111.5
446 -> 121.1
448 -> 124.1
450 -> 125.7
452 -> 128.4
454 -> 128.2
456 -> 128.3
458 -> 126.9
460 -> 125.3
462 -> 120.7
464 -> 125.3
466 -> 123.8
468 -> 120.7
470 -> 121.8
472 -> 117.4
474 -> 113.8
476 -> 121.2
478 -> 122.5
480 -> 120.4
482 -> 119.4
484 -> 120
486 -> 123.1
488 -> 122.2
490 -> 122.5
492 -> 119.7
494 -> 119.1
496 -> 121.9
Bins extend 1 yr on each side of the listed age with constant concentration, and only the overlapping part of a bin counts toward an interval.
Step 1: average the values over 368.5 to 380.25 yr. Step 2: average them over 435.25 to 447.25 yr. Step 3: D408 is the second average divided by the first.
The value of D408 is 1.38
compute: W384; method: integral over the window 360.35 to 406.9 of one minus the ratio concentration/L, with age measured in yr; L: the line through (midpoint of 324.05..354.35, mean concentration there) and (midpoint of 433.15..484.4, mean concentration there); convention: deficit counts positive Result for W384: 5.8 yr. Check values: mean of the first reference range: 126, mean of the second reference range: 116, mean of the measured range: 107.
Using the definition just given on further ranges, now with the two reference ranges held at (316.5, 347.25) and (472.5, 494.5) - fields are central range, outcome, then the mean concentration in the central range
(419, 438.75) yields 1.47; 114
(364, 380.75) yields 5.62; 83.9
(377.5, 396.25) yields 2.21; 111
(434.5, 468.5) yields 1.73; 116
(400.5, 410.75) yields -0.14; 126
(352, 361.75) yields 0.38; 122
